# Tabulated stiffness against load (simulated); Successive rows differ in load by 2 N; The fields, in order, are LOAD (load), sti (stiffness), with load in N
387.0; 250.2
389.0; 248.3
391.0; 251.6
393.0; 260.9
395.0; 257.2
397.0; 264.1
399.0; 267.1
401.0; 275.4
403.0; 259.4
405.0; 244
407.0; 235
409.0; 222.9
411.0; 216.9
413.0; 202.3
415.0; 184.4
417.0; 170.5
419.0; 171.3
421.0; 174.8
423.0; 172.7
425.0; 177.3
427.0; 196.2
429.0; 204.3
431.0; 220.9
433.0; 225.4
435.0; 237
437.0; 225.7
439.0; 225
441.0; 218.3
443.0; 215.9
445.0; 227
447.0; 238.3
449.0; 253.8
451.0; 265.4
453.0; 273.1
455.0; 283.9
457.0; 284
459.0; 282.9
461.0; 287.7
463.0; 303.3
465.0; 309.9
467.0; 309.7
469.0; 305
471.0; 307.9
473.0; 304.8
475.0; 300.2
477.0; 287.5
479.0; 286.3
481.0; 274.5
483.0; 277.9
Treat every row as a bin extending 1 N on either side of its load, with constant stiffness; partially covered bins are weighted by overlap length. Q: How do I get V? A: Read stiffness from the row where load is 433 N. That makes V 225.4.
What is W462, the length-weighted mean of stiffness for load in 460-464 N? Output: 296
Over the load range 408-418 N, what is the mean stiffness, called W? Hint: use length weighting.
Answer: 199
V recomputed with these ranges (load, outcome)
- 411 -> 216.9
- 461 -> 287.7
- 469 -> 305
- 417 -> 170.5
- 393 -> 260.9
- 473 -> 304.8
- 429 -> 204.3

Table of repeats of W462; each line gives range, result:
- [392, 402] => 265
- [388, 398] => 256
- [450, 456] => 274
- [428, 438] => 223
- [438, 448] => 225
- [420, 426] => 175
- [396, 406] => 262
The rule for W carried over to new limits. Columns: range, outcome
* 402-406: 252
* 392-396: 259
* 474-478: 294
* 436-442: 223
